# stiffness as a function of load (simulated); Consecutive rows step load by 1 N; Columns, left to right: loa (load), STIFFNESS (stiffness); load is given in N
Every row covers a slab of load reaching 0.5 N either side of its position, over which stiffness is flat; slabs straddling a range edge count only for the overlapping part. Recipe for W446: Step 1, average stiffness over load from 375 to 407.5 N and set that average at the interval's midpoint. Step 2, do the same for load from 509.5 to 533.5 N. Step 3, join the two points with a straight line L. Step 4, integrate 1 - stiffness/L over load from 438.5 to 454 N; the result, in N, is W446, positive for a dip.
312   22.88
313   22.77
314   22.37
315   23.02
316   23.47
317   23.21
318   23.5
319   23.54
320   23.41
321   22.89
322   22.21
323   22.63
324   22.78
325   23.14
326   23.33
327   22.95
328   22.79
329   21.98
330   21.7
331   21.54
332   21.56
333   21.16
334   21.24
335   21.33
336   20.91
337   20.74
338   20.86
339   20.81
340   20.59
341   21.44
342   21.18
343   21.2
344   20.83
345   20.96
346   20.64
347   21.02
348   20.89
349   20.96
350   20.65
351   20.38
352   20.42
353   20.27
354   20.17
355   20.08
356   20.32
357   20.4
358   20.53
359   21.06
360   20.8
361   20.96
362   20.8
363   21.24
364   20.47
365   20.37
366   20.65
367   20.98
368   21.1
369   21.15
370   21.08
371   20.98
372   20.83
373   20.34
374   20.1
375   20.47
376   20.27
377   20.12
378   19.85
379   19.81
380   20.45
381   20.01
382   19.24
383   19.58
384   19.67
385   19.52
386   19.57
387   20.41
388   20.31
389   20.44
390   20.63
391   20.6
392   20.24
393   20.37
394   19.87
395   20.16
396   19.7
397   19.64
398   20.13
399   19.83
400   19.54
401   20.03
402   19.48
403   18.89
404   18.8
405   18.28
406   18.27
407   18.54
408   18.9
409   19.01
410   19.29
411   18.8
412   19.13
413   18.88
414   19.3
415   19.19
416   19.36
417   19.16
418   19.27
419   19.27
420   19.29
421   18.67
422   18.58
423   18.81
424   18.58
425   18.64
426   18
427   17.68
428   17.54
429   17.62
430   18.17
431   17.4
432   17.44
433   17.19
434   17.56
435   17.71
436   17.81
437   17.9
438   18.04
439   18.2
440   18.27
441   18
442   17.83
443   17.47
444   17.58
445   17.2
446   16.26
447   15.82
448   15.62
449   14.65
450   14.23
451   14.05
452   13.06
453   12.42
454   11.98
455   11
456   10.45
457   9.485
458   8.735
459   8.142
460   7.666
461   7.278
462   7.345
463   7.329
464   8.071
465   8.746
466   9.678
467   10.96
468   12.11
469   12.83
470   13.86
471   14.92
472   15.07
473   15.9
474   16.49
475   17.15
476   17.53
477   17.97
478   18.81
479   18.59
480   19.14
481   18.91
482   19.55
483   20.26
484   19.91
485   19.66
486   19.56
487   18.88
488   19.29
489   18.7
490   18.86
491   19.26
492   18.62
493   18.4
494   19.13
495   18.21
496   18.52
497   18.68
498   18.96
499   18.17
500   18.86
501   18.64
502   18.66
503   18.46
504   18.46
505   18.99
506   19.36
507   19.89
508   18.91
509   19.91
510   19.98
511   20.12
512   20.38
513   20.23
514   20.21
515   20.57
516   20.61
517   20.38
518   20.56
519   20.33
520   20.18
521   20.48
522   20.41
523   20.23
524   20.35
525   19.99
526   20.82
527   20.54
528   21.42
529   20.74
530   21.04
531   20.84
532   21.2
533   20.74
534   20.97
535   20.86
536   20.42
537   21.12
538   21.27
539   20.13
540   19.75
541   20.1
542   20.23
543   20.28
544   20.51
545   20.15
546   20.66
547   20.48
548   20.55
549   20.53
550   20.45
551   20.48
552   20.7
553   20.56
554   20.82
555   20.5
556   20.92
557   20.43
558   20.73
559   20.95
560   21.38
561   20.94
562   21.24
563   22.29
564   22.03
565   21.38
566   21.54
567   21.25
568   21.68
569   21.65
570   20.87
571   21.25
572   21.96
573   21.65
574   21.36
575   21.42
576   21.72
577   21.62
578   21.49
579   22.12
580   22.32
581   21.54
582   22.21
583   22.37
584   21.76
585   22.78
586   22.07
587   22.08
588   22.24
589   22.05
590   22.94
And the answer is 3.2 N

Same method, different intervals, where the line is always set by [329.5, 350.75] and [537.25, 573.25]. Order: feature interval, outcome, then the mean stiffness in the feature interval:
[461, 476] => 6.3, 12.2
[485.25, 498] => 1.3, 18.9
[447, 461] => 6.2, 11.6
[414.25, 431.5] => 2.0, 18.6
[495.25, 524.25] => 1.8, 19.6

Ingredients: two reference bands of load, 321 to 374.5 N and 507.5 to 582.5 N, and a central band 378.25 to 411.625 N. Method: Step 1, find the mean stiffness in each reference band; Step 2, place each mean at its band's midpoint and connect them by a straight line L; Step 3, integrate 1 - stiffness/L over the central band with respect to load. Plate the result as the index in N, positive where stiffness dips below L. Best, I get 2.3 N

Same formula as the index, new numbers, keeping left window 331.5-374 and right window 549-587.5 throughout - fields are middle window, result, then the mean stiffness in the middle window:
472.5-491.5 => 2.26 N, 18.7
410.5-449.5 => 5.62 N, 18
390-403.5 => 0.66 N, 19.9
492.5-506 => 1.64 N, 18.7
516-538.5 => 0.67 N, 20.7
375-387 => 0.58 N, 19.9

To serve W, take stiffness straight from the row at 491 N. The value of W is 19.26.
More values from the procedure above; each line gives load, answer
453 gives 12.42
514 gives 20.21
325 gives 23.14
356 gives 20.32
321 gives 22.89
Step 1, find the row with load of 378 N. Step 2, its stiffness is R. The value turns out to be 19.85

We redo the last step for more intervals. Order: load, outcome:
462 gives 7.345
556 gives 20.92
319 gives 23.54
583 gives 22.37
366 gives 20.65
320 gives 23.41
